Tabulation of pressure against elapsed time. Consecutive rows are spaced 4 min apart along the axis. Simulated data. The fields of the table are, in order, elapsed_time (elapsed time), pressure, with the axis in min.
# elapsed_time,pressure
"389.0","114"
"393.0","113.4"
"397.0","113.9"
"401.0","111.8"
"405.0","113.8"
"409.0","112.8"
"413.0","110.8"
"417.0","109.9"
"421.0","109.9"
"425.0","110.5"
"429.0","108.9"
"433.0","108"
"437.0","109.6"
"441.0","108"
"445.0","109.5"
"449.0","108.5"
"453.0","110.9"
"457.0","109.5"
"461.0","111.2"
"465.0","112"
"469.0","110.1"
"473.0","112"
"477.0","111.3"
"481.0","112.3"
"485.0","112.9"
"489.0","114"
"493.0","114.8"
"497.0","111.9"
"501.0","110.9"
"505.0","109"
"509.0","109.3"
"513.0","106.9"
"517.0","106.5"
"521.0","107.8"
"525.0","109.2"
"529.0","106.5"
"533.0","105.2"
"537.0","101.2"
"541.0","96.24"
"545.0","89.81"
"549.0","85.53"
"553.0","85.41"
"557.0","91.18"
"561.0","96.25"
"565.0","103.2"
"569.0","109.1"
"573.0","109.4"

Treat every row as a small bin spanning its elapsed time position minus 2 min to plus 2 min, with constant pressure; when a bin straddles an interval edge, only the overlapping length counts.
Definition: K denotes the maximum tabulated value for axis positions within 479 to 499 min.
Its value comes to 114.8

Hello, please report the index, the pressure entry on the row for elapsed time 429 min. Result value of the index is 108.9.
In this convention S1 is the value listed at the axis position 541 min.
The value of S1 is 96.24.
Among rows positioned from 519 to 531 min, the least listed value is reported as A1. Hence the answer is 106.5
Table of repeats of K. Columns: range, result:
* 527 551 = 106.5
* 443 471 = 112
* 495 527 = 111.9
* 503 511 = 109.3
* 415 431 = 110.5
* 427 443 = 109.6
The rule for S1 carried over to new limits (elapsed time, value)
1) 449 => 108.5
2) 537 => 101.2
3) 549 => 85.53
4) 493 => 114.8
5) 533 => 105.2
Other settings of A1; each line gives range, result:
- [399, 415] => 110.8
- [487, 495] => 114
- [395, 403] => 111.8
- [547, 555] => 85.41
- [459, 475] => 110.1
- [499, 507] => 109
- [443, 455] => 108.5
